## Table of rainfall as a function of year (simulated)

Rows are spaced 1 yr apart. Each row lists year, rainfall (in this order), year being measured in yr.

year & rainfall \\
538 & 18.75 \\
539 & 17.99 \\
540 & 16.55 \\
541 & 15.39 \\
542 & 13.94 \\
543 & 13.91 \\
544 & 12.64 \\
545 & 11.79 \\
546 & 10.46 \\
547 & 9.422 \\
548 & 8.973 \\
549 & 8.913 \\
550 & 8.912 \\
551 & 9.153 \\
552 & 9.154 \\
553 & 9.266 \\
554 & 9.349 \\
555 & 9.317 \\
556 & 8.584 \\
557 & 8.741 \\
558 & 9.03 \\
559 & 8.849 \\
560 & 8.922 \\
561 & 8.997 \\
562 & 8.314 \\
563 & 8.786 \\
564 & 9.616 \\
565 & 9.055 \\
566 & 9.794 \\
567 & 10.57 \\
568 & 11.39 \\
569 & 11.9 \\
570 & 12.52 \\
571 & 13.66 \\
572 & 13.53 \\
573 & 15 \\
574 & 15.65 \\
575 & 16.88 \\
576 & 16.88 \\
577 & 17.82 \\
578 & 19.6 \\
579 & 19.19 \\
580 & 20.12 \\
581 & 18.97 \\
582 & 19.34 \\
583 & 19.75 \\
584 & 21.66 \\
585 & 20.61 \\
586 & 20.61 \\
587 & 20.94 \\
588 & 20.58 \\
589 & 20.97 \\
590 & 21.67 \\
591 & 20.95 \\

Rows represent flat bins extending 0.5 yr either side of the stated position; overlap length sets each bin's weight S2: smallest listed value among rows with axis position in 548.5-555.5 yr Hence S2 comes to 8.912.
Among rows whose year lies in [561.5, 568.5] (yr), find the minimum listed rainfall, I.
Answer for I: 8.314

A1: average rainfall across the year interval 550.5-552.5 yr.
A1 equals 9.15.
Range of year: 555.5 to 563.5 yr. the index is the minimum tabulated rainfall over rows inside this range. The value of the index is 8.314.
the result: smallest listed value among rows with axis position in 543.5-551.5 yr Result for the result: 8.912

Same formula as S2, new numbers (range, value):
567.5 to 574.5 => 11.39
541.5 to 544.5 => 12.64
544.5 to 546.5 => 10.46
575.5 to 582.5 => 16.88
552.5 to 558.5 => 8.584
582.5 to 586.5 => 19.75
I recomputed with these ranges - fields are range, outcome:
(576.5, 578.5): 17.82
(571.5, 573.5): 13.53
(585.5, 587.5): 20.61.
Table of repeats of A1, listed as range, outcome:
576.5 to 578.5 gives 18.7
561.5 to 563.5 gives 8.55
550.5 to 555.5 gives 9.25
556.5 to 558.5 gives 8.89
